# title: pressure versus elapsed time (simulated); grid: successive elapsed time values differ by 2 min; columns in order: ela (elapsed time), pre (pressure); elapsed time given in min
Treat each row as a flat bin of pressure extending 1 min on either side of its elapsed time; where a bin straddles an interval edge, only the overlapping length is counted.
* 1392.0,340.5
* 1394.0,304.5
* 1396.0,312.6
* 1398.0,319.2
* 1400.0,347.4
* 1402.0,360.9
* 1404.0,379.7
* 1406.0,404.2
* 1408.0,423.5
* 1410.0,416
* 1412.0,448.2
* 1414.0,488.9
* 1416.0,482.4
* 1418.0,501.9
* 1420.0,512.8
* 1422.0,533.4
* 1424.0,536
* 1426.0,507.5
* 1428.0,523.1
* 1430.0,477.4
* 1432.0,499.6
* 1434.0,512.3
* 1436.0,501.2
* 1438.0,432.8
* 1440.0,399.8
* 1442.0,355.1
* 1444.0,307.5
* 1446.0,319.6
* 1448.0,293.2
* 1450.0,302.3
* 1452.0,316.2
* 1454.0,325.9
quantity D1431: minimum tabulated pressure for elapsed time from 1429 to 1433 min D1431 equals 477.4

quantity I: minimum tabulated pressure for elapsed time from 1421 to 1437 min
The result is 477.4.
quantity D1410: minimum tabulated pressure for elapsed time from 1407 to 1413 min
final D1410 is 416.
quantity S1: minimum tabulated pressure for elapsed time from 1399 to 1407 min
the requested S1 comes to 347.4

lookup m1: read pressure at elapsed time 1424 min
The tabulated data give 536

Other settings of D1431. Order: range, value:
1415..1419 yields 482.4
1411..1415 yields 448.2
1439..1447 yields 307.5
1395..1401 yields 312.6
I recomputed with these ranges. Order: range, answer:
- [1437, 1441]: 399.8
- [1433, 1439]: 432.8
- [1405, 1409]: 404.2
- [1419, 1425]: 512.8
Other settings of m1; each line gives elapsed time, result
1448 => 293.2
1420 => 512.8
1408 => 423.5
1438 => 432.8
